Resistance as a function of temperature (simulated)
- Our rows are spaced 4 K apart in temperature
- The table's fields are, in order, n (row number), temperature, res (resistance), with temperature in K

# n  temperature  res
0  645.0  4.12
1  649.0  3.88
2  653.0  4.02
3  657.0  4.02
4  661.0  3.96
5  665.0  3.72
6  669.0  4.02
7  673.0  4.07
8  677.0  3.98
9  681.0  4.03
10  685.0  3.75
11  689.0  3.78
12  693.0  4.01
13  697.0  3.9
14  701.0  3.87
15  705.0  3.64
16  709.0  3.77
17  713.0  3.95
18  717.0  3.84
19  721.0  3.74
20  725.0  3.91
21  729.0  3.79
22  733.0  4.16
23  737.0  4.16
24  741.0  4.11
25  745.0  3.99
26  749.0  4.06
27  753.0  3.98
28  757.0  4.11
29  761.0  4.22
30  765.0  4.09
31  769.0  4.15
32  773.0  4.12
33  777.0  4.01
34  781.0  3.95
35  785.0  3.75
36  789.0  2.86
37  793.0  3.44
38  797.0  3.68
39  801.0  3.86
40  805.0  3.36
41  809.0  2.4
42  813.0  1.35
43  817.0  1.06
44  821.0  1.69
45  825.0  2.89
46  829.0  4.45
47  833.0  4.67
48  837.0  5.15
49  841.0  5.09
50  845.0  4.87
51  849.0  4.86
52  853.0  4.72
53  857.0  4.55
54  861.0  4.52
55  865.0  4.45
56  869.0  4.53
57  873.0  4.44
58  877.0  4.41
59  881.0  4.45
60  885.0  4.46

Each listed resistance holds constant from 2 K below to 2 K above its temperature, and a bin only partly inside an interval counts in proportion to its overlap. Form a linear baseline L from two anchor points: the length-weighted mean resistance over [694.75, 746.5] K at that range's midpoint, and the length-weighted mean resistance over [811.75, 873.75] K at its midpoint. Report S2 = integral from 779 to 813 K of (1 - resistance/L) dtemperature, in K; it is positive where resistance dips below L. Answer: 5.7 K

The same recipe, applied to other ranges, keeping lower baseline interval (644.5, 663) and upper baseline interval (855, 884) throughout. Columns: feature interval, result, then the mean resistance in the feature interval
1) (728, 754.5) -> 0.90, 4.05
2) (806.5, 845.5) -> 9.65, 3.3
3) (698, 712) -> 1.10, 3.78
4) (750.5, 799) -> 4.51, 3.87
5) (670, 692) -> 0.66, 3.93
